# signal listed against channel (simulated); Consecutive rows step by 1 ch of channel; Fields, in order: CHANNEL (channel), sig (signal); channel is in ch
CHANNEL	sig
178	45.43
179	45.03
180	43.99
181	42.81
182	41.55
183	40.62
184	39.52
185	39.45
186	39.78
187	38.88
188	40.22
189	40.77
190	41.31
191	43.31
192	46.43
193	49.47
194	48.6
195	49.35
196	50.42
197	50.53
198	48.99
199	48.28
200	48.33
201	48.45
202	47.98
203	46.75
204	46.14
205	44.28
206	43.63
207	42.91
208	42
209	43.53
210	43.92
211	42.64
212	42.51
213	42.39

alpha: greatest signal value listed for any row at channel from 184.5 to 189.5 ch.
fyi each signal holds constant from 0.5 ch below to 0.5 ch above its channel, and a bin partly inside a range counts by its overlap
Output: 40.77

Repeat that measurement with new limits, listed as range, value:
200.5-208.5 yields 48.45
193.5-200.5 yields 50.53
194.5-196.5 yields 50.42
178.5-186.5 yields 45.03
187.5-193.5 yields 49.47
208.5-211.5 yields 43.92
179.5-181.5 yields 43.99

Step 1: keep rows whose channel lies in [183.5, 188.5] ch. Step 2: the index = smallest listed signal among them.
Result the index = 38.88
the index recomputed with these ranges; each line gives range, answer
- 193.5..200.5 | 48.28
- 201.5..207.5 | 42.91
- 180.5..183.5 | 40.62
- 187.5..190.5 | 40.22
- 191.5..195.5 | 46.43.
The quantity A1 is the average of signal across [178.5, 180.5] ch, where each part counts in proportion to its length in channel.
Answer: 44.5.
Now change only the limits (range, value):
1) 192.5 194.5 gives 49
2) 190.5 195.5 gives 47.4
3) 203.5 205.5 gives 45.2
